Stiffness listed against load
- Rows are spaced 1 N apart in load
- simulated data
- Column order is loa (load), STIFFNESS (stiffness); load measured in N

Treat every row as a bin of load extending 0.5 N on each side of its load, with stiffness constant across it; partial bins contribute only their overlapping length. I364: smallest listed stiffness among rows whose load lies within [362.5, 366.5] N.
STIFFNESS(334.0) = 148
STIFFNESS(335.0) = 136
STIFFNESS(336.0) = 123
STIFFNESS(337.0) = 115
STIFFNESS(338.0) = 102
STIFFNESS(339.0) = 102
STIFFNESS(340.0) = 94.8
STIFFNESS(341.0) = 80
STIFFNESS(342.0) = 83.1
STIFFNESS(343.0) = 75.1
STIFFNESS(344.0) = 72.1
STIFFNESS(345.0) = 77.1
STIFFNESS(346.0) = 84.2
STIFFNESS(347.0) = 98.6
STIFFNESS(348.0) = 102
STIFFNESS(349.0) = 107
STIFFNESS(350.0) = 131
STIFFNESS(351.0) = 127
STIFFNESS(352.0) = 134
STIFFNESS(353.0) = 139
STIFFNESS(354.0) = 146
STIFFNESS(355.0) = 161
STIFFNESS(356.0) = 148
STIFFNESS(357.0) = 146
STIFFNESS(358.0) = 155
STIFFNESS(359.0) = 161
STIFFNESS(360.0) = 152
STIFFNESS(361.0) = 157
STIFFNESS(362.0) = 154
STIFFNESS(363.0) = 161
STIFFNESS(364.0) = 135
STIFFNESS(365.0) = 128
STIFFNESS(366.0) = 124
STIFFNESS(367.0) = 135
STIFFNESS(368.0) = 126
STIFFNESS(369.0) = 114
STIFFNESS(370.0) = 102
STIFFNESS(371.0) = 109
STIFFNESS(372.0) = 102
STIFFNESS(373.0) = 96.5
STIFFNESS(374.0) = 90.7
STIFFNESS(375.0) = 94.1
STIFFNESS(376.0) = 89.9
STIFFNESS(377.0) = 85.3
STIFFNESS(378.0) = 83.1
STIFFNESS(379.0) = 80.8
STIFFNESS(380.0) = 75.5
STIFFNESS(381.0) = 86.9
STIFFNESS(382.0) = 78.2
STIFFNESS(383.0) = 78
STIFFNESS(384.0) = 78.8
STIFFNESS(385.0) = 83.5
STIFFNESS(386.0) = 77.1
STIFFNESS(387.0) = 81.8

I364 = 124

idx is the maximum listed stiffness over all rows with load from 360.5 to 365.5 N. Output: 161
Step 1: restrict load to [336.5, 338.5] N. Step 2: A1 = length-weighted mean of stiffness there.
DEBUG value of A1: 108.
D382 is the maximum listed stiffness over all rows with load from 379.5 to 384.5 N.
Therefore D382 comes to 86.9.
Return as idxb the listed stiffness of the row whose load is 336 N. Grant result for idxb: 123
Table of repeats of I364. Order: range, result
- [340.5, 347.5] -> 72.1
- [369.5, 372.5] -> 102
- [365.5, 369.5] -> 114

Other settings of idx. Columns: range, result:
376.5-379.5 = 85.3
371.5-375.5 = 102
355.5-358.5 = 155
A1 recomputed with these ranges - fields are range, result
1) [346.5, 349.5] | 103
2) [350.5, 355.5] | 141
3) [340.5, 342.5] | 81.5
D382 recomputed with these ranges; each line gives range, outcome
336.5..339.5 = 115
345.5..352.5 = 134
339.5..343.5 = 94.8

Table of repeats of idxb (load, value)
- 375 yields 94.1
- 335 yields 136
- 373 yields 96.5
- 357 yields 146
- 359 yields 161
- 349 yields 107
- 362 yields 154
